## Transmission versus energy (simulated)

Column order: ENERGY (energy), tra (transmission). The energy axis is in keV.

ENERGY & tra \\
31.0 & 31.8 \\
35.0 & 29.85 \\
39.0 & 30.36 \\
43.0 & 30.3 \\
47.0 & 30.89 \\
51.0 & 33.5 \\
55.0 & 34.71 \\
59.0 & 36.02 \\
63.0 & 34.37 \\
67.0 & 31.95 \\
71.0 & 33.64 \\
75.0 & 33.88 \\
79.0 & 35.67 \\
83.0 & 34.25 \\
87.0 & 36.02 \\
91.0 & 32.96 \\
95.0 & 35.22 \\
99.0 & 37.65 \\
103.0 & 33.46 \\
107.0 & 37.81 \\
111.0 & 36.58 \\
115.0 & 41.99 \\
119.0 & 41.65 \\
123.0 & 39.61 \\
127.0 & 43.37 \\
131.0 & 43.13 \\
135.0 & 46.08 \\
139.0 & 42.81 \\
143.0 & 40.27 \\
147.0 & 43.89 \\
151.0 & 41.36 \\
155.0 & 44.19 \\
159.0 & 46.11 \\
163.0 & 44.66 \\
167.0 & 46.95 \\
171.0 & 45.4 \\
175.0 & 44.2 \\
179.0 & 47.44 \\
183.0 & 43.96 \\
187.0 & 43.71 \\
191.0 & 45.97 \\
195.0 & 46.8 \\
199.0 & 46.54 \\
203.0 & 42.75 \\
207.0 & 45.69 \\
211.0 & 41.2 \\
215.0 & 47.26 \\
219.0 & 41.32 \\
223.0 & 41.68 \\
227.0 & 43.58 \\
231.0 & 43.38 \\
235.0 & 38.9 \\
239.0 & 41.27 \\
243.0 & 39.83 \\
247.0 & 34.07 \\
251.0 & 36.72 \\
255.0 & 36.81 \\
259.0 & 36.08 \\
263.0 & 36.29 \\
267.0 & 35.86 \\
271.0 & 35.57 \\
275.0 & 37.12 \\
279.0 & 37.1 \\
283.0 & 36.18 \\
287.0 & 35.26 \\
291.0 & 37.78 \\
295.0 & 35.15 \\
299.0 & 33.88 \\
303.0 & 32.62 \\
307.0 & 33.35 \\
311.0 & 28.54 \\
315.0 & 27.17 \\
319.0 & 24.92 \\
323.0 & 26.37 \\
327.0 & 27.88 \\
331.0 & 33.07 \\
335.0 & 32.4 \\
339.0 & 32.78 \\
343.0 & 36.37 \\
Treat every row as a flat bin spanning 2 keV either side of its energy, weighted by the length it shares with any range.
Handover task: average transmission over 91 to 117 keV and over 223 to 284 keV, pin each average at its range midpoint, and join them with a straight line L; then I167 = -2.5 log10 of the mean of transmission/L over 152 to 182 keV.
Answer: -0.21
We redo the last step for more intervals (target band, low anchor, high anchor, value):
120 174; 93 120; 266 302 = -0.173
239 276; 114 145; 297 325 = -0.105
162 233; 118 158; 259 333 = -0.142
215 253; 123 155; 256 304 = -0.064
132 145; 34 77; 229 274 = -0.230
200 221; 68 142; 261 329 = -0.235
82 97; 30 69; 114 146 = 0.082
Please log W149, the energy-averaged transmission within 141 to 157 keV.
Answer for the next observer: 42.4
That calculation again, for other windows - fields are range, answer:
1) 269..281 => 36.6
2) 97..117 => 37.5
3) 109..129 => 40.6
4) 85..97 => 34.7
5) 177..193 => 45.3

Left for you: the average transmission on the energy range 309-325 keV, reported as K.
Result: 26.8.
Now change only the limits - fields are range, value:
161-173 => 45.7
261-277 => 36.2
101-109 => 35.6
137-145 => 41.5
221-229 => 42.6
